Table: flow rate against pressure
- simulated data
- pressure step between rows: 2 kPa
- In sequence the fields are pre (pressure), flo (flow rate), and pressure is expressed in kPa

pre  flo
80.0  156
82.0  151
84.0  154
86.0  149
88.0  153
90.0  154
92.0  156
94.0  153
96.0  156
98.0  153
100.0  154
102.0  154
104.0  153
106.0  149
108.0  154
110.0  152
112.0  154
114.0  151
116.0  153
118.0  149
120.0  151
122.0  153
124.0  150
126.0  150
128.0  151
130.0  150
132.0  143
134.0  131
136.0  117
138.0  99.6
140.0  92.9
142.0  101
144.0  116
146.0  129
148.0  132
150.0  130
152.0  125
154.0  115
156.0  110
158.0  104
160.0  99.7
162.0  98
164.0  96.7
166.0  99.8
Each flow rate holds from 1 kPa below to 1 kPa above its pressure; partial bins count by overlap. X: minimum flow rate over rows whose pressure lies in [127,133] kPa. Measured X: 143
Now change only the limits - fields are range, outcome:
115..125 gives 149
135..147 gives 92.9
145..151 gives 129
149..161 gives 99.7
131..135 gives 131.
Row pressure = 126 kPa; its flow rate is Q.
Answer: 150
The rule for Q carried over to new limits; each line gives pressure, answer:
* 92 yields 156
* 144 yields 116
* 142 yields 101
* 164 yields 96.7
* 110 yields 152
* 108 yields 154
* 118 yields 149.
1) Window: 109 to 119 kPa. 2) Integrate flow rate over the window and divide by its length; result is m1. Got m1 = 152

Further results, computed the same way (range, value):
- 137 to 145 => 102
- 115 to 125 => 151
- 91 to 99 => 154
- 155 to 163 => 103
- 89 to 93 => 155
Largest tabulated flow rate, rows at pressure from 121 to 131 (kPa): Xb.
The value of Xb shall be 153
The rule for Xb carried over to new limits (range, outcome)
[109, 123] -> 154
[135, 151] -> 132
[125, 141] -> 151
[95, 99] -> 156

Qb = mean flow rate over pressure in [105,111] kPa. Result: 152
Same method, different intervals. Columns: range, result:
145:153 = 129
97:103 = 154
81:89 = 152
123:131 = 150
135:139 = 108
